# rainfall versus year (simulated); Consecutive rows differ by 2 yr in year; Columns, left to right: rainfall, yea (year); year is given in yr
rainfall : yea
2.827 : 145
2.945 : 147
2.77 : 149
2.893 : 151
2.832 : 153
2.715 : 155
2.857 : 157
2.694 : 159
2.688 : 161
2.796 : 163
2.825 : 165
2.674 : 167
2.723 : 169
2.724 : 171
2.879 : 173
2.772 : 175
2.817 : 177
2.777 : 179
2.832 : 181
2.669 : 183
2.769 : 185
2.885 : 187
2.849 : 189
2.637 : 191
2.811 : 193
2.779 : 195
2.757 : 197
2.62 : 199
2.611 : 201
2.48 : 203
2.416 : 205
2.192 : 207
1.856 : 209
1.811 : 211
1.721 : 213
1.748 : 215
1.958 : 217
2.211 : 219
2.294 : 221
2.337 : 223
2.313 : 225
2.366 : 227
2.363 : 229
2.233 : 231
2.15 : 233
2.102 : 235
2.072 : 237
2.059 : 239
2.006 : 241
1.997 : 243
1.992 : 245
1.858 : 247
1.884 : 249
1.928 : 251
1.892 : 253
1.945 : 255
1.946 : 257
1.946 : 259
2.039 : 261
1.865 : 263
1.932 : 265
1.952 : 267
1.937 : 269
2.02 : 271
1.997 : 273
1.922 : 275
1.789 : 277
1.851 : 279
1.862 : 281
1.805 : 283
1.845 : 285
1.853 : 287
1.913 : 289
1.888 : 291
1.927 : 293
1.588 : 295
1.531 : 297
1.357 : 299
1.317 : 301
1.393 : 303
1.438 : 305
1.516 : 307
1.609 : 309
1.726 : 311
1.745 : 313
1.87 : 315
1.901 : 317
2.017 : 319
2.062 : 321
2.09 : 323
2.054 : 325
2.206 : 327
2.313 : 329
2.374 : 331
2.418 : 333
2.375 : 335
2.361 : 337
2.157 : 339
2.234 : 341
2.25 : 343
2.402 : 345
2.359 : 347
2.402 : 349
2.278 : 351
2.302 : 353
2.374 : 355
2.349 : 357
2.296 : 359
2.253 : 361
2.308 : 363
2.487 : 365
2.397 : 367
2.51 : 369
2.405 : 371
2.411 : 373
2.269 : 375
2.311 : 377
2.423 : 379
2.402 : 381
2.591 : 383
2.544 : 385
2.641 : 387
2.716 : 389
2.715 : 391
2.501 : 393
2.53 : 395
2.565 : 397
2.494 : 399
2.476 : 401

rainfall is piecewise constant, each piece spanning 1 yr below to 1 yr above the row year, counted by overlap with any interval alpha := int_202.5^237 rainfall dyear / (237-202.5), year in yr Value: 2.14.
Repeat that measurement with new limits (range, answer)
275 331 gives 1.81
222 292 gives 2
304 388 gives 2.22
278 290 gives 1.85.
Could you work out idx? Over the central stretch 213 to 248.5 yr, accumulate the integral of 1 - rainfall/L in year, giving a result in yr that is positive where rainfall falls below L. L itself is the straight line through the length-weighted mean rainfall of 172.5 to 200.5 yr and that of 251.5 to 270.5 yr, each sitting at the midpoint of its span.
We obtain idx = 2.6 yr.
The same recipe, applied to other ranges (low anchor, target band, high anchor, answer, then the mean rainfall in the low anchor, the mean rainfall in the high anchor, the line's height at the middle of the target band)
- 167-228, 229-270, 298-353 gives 5.4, 2.49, 2.01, 2.3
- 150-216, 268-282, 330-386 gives 3.2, 2.61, 2.37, 2.48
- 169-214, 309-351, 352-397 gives 5.5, 2.58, 2.45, 2.48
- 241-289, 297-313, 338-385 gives 4.6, 1.92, 2.36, 2.1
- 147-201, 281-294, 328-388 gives 3.4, 2.77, 2.37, 2.53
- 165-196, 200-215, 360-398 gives 3.3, 2.77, 2.47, 2.73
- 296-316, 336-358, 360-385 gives -2.6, 1.55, 2.4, 2.08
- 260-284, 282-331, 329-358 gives 7.3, 1.91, 2.33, 2.12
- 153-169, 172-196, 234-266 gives -2.3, 2.75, 1.97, 2.55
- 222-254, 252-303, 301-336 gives 4.8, 2.1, 1.93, 2.01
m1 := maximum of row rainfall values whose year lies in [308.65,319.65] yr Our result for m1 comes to 2.017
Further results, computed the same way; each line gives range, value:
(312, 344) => 2.418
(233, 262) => 2.15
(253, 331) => 2.374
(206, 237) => 2.366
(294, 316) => 1.87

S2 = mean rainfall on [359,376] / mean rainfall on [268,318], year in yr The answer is 1.4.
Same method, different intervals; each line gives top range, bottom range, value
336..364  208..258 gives 1.13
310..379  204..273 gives 1.10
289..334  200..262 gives 0.88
